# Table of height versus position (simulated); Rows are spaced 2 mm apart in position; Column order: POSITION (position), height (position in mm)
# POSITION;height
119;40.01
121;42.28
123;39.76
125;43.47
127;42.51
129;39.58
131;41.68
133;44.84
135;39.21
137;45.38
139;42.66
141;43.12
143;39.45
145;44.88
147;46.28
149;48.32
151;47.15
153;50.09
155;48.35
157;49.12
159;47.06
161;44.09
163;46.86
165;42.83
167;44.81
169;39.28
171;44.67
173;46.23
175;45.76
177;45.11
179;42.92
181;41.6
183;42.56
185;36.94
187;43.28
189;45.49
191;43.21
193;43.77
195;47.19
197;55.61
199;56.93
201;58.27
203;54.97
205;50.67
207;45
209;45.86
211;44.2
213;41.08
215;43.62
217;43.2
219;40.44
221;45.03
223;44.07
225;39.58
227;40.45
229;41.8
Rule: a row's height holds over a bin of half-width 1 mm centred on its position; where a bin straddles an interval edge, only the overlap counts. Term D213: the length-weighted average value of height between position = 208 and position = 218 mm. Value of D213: 43.6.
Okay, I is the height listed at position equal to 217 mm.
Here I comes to 43.2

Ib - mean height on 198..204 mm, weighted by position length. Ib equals 56.7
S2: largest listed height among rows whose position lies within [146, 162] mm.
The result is 50.09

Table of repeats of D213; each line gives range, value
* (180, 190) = 42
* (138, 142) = 42.9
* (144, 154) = 47.3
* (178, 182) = 42.3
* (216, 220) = 41.8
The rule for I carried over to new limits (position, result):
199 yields 56.93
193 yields 43.77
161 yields 44.09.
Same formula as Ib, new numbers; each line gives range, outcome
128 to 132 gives 40.6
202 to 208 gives 50.2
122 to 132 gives 41.4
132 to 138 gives 43.1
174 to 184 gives 43.6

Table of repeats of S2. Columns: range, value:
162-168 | 46.86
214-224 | 45.03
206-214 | 45.86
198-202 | 58.27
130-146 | 45.38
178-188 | 43.28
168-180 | 46.23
